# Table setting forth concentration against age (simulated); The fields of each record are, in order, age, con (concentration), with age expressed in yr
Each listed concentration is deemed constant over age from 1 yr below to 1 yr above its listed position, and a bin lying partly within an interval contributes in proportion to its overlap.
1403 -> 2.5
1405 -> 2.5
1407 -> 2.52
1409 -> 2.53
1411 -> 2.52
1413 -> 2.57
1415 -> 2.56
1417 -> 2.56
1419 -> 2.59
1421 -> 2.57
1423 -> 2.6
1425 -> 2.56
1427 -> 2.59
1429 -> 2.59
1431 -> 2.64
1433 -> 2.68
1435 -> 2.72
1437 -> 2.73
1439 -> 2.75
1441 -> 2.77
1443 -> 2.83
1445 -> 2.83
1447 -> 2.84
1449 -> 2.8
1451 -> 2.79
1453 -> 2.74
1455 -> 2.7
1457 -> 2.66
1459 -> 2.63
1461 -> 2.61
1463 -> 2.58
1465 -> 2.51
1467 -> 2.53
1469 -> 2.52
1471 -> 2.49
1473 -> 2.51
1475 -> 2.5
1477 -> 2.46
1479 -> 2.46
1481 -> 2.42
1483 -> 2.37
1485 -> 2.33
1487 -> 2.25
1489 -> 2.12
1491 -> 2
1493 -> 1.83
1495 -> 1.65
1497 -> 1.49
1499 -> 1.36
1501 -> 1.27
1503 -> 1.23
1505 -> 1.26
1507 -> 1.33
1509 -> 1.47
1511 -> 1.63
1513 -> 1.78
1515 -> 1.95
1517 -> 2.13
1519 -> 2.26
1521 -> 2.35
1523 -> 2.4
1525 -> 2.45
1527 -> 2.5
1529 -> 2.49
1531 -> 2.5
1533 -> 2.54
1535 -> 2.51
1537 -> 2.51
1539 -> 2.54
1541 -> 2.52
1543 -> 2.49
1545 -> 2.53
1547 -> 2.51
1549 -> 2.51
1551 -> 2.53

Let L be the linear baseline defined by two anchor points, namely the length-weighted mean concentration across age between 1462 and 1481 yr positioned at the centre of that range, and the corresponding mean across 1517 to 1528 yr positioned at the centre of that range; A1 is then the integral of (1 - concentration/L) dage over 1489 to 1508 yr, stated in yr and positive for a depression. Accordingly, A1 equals 7.1 yr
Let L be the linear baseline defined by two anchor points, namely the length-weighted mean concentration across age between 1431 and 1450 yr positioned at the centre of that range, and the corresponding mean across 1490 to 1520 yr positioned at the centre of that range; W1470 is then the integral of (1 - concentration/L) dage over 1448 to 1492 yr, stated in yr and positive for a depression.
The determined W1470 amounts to -4.9 yr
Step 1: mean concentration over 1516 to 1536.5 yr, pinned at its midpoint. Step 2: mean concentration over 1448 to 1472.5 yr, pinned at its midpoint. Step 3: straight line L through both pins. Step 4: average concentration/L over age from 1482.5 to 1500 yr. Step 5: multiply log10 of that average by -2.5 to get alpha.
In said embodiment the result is 0.30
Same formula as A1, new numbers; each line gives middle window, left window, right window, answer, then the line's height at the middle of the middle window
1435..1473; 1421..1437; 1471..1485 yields -2.1 yr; 2.54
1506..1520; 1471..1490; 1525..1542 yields 3.8 yr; 2.46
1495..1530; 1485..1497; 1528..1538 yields 6.6 yr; 2.24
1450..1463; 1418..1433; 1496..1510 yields -3.6 yr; 2.1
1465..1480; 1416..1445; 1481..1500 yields -2.3 yr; 2.17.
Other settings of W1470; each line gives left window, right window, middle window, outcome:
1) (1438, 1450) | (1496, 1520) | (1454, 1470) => -0.84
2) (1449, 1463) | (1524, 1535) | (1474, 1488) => 1.20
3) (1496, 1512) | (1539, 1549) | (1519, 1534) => -3.24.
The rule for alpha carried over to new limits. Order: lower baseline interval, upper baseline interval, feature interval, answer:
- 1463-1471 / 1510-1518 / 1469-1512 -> 0.15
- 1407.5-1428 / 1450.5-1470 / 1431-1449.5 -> -0.07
